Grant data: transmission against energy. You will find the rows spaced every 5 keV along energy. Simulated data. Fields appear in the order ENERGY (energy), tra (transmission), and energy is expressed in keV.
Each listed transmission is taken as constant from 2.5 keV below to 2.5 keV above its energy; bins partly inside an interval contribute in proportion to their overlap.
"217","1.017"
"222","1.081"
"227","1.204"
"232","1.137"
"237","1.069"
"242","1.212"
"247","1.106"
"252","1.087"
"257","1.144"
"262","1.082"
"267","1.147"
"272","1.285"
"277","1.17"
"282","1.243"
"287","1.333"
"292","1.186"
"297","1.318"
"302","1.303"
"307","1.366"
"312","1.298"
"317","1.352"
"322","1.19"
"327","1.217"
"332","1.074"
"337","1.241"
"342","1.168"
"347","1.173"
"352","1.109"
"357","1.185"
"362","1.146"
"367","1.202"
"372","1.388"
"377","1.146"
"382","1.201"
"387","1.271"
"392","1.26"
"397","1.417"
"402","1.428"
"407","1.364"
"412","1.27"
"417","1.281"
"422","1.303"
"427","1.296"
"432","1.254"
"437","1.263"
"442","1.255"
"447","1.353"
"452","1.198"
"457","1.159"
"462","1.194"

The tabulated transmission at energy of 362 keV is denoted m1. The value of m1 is 1.146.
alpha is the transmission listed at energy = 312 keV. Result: 1.298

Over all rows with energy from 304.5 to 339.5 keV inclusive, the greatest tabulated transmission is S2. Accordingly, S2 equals 1.366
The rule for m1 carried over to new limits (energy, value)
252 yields 1.087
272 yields 1.285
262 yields 1.082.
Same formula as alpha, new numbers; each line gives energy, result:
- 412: 1.27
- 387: 1.271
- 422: 1.303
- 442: 1.255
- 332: 1.074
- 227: 1.204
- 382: 1.201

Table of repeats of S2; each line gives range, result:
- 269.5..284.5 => 1.285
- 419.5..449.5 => 1.353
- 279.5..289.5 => 1.333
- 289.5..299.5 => 1.318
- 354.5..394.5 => 1.388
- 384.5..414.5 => 1.428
